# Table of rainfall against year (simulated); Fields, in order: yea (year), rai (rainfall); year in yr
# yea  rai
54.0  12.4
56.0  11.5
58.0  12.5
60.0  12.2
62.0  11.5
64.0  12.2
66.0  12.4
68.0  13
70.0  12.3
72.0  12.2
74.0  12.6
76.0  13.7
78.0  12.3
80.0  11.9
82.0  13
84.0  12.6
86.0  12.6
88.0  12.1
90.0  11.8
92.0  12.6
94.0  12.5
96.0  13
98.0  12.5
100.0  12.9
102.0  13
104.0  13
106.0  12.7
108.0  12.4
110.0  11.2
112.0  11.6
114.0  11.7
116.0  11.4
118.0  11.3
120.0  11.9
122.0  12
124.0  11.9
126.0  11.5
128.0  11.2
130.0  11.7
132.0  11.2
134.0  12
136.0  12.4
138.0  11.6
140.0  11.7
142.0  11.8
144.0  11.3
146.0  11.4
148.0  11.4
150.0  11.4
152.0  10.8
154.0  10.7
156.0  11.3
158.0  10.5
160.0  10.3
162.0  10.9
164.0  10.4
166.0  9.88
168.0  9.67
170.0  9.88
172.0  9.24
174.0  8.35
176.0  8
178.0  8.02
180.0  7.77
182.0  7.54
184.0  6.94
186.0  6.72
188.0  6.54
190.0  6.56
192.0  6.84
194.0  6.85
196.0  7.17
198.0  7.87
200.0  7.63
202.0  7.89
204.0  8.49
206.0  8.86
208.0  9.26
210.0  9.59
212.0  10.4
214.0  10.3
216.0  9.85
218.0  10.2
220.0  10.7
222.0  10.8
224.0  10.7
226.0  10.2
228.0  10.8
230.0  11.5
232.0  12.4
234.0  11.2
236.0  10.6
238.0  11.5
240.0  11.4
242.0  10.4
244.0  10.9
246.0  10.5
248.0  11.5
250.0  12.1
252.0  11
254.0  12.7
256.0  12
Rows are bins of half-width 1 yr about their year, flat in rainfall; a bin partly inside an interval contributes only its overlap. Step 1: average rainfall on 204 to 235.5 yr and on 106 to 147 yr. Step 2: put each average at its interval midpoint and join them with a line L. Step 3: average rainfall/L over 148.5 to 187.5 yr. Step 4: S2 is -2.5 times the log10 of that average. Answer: 0.19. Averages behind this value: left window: 11.7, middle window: 9.37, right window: 10.4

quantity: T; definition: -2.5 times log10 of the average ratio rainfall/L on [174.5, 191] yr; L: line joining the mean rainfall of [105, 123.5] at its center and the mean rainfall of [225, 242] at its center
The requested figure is 0.488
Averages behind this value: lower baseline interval 11.8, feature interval 7.29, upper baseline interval 11.2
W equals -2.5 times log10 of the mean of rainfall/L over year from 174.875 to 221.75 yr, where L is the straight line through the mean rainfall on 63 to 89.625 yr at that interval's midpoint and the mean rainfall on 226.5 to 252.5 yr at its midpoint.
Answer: 0.36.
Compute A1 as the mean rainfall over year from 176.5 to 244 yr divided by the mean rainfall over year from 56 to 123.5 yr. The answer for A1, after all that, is 0.75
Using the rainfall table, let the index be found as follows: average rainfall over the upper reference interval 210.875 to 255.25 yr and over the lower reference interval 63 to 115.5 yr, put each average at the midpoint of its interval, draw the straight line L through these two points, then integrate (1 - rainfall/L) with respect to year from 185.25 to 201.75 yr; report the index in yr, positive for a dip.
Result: 6.26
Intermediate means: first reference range 12.4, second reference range 11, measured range 7.07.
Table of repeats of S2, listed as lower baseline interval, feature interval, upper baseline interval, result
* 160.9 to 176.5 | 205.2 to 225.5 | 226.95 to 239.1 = 0.081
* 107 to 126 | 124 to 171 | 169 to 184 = -0.121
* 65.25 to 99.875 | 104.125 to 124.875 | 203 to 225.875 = 0.005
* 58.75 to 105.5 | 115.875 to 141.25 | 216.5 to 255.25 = 0.037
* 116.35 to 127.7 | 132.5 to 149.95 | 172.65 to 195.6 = -0.134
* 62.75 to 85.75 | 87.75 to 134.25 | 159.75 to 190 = -0.090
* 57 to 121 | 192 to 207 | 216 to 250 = 0.406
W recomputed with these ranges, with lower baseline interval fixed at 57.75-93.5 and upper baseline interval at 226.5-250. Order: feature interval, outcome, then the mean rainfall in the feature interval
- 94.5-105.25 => -0.054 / 12.9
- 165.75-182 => 0.316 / 8.72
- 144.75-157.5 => 0.066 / 11.1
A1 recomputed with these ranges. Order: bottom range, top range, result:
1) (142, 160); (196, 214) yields 0.79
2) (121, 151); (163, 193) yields 0.70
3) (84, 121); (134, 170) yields 0.90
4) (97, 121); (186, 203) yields 0.59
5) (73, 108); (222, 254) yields 0.88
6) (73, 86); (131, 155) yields 0.91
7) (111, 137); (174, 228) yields 0.73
